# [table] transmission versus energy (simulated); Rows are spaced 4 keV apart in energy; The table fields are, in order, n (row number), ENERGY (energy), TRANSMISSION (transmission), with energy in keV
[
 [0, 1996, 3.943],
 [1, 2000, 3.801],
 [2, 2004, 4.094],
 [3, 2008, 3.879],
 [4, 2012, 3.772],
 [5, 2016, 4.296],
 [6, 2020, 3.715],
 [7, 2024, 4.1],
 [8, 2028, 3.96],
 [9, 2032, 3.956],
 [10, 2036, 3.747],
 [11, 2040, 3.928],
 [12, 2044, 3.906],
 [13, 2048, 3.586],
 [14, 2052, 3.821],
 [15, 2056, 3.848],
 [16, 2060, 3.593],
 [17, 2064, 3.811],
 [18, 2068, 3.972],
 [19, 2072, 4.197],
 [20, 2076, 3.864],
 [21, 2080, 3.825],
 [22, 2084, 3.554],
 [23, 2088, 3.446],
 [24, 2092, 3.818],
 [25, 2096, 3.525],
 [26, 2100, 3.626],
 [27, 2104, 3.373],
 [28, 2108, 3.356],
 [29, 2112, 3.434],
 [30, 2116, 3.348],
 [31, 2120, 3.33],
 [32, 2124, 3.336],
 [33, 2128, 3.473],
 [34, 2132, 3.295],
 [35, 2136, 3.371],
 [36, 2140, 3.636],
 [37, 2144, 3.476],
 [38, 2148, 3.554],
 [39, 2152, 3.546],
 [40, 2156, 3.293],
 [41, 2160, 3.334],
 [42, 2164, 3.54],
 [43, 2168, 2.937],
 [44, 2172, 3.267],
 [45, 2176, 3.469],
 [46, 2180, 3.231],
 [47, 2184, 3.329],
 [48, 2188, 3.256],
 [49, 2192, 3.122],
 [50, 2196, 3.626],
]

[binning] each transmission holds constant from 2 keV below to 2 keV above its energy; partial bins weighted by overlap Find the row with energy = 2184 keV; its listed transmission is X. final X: 3.329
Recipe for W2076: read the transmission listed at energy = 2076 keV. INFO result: 3.864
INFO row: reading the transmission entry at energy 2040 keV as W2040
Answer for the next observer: 3.928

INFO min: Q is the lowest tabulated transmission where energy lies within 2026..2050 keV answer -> 3.586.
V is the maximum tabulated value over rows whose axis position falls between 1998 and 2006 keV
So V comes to 4.094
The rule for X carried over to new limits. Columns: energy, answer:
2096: 3.525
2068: 3.972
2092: 3.818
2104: 3.373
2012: 3.772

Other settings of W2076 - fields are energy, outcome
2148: 3.554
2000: 3.801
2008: 3.879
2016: 4.296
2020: 3.715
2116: 3.348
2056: 3.848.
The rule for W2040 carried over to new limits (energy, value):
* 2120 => 3.33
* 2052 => 3.821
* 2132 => 3.295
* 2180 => 3.231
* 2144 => 3.476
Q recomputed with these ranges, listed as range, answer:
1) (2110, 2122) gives 3.33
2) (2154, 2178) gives 2.937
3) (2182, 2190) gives 3.256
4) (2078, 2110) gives 3.356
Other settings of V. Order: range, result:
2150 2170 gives 3.546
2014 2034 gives 4.296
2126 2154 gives 3.636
